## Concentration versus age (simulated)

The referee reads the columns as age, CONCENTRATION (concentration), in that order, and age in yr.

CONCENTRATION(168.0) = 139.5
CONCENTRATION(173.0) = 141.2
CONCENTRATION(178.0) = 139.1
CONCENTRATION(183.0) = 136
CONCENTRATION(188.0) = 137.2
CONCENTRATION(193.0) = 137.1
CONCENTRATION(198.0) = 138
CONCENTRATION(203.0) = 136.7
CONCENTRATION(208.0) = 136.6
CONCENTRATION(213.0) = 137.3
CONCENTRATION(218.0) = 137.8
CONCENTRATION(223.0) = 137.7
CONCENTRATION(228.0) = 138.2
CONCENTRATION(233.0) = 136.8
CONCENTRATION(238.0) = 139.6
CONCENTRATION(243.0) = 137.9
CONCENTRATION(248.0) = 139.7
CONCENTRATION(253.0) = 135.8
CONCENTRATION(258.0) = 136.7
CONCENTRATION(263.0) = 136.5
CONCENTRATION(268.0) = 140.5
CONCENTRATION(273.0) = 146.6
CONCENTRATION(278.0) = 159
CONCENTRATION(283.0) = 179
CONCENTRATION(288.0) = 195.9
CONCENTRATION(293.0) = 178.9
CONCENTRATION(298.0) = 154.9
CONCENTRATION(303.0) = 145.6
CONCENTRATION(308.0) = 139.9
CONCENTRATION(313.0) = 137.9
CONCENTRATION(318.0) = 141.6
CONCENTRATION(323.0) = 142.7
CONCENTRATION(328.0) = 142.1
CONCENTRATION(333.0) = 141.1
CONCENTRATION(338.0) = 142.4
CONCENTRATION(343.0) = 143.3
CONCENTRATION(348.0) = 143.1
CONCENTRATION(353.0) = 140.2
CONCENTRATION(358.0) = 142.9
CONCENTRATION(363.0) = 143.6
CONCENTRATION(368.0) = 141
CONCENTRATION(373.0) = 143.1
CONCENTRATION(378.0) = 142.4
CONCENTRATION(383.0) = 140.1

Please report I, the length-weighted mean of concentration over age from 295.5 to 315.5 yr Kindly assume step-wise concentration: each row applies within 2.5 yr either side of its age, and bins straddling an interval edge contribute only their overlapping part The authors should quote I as 145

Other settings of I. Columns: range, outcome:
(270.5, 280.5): 153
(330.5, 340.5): 142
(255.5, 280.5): 144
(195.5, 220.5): 137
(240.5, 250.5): 139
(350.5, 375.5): 142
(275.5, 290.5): 178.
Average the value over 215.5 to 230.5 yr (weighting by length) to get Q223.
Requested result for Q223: 138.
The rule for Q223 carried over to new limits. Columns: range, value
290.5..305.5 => 160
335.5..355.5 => 142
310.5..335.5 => 141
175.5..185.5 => 138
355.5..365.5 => 143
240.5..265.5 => 137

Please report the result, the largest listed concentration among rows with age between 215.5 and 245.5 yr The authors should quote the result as 139.6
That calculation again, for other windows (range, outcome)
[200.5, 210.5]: 136.7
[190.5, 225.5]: 138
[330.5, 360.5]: 143.3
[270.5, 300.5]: 195.9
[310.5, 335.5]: 142.7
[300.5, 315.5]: 145.6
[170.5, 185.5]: 141.2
